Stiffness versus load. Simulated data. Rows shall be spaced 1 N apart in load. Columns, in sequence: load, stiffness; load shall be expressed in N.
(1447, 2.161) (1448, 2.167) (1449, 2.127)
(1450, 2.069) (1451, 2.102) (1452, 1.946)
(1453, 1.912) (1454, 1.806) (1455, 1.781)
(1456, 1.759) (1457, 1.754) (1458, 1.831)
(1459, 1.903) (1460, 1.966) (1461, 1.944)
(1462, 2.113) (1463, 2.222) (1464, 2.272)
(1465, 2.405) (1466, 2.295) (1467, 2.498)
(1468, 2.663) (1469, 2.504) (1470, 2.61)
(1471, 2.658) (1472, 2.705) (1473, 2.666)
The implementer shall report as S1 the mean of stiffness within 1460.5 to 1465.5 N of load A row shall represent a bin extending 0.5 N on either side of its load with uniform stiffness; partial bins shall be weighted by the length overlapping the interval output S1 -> 2.19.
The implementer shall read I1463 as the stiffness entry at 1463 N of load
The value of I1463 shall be 2.222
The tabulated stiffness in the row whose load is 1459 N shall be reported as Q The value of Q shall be 1.903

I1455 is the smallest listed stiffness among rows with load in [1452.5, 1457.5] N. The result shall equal 1.754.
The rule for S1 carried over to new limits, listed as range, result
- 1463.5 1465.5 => 2.34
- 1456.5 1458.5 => 1.79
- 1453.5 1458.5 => 1.79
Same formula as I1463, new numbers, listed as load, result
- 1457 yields 1.754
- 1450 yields 2.069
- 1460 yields 1.966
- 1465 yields 2.405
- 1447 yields 2.161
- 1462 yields 2.113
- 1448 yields 2.167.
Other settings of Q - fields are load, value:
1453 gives 1.912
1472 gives 2.705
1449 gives 2.127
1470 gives 2.61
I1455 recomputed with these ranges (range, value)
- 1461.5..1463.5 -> 2.113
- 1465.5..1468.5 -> 2.295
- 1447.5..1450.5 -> 2.069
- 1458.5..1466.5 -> 1.903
